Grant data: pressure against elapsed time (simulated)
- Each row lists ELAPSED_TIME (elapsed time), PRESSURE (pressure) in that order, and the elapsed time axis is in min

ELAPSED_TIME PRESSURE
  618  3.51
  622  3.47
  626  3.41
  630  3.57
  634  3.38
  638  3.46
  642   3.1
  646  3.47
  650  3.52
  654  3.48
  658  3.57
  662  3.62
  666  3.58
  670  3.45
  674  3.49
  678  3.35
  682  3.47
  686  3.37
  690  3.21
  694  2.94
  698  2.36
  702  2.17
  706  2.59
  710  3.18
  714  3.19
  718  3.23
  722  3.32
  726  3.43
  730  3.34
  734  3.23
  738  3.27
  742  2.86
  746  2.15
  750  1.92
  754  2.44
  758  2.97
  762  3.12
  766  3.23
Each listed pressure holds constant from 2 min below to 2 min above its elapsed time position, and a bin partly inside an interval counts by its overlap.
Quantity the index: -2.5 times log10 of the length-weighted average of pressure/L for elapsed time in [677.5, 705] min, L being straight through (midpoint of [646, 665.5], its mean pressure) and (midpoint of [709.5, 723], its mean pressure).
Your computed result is 0.14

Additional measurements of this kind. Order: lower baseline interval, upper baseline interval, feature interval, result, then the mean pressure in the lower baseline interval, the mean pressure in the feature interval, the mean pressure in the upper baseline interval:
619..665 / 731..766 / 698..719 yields 0.09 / 3.46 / 2.81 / 2.79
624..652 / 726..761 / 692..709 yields 0.20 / 3.42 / 2.55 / 2.82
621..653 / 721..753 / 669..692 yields -0.06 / 3.42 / 3.39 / 2.91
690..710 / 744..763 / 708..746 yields -0.23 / 2.65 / 3.17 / 2.49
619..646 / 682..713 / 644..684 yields -0.11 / 3.41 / 3.5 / 2.88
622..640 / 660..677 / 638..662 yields 0.01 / 3.46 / 3.45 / 3.52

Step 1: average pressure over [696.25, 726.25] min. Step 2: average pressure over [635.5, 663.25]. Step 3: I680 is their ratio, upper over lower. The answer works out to 0.8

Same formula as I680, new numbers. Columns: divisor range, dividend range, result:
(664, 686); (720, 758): 0.84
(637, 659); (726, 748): 0.88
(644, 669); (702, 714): 0.80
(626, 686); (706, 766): 0.86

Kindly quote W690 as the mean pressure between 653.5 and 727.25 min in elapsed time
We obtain 3.2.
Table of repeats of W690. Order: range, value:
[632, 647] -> 3.34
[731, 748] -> 2.9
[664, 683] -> 3.47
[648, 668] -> 3.55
